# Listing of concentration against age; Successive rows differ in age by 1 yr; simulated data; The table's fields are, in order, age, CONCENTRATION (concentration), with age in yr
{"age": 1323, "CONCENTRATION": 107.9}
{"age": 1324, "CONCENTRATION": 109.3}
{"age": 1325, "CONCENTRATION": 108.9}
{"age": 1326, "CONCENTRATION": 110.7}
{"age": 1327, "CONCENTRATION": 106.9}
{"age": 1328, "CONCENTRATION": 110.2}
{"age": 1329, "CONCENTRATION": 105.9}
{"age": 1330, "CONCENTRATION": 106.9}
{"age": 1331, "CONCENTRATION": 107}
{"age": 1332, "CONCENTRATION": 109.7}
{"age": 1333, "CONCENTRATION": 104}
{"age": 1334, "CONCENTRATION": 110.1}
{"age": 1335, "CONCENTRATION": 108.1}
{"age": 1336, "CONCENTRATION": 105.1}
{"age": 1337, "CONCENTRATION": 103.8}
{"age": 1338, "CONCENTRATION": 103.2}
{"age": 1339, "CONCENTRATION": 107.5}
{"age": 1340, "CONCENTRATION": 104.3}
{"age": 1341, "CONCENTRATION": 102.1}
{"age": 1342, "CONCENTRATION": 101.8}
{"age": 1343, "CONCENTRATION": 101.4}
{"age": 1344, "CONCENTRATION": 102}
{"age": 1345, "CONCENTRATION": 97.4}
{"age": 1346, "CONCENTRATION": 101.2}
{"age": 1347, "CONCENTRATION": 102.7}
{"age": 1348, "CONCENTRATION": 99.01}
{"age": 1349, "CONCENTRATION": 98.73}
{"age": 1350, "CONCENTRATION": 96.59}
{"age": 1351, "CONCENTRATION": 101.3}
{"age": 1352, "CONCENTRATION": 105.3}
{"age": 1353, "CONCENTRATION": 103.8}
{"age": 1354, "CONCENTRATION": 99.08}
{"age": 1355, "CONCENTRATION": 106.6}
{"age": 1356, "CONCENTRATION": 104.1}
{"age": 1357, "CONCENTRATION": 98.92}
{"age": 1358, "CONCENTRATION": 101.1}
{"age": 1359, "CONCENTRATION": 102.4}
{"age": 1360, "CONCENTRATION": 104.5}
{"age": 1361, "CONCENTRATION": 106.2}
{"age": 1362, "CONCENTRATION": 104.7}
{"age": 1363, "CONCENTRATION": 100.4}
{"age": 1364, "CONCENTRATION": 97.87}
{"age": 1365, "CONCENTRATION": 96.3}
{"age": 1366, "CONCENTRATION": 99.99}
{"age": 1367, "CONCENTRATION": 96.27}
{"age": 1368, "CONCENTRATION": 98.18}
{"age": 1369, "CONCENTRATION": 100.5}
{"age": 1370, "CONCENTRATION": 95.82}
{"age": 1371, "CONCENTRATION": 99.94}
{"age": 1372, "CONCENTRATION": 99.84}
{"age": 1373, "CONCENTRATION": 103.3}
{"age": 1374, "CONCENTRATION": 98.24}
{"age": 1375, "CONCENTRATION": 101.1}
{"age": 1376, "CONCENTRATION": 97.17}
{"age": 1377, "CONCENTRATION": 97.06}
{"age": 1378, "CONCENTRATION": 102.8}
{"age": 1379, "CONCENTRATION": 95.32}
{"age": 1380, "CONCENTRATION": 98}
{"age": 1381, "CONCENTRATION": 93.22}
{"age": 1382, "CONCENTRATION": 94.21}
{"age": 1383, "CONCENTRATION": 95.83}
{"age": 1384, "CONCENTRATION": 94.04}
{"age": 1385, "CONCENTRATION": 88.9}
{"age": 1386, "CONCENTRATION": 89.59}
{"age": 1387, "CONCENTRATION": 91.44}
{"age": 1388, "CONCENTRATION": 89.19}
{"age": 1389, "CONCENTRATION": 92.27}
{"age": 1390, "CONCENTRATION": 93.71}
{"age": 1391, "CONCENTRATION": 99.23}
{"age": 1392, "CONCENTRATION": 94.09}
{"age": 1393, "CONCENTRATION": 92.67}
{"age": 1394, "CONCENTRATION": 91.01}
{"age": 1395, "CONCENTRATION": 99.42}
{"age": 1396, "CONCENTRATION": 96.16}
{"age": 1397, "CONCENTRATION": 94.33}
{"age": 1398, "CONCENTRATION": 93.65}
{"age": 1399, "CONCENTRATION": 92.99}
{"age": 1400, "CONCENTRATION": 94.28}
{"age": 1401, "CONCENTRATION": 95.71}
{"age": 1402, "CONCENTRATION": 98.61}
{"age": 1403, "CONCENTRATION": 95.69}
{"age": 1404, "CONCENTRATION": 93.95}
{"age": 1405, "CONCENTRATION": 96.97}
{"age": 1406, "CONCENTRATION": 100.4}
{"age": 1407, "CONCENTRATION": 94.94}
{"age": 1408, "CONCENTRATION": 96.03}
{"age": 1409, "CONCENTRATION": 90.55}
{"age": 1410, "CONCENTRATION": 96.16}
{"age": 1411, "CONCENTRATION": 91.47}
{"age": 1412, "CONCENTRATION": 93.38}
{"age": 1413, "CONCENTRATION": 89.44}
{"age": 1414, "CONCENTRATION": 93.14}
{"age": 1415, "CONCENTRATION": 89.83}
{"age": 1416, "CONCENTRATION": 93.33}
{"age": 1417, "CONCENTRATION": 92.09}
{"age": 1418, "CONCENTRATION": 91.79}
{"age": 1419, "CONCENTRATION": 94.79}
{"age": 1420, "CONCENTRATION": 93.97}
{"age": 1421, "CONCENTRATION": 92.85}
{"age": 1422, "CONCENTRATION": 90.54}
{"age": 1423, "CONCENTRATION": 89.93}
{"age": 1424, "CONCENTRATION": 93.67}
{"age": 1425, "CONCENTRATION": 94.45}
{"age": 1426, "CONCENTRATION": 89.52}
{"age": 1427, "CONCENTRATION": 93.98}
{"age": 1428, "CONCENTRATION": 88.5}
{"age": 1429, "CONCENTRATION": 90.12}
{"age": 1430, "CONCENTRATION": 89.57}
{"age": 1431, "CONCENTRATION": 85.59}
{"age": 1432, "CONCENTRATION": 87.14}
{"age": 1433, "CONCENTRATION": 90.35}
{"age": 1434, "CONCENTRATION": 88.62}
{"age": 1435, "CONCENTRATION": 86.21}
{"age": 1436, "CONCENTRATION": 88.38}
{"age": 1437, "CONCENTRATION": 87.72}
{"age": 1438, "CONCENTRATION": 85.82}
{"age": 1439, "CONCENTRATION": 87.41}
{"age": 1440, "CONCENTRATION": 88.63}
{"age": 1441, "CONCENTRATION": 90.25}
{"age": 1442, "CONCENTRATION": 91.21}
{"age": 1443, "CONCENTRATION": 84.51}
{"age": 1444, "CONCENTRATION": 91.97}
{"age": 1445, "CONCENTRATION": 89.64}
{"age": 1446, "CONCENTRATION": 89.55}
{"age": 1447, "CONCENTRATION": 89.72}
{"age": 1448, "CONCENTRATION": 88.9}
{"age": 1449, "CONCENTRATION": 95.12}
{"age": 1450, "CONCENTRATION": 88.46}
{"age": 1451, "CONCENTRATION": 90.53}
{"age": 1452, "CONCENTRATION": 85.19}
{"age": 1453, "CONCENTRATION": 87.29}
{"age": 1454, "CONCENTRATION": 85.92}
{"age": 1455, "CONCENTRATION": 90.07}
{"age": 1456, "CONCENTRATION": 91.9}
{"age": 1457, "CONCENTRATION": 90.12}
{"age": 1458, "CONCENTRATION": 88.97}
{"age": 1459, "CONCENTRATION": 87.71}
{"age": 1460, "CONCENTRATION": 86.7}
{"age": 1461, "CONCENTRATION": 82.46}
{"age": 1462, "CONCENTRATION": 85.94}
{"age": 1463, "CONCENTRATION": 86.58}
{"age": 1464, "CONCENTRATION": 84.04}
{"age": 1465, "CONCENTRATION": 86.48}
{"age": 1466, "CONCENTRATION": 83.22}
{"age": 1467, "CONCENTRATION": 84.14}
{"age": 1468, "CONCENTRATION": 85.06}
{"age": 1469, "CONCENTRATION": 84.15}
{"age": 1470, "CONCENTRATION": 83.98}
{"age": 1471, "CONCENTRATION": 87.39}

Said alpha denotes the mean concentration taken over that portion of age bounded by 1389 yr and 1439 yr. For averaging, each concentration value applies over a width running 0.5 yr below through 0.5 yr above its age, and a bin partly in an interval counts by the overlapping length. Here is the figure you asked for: 92.5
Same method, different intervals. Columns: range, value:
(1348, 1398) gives 97.9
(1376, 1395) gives 94.3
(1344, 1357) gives 101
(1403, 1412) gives 95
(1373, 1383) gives 97.7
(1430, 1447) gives 88.4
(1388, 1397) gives 94.5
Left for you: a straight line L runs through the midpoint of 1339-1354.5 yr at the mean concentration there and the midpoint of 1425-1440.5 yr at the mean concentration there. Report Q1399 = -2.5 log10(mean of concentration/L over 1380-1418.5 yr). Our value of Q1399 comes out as 0.00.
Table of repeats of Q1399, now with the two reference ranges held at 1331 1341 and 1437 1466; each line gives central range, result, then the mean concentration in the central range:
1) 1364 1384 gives 0.02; 98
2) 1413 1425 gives 0.01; 92.3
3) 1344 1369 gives 0.02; 101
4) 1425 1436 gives 0.03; 89.2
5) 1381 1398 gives 0.05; 93.5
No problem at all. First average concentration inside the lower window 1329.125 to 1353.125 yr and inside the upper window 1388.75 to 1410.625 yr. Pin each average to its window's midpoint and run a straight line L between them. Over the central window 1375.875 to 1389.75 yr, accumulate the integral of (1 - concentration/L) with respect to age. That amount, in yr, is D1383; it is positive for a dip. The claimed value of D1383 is 0.49 yr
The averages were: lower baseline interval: 103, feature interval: 94.1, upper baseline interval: 95.1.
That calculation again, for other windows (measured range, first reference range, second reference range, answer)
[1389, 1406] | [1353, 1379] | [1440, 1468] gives 0.13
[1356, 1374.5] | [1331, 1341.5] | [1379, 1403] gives -0.14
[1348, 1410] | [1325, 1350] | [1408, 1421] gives 0.41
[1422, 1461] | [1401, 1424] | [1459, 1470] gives -0.15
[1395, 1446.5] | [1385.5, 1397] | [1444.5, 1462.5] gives -0.35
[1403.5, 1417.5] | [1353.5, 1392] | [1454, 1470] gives -0.09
